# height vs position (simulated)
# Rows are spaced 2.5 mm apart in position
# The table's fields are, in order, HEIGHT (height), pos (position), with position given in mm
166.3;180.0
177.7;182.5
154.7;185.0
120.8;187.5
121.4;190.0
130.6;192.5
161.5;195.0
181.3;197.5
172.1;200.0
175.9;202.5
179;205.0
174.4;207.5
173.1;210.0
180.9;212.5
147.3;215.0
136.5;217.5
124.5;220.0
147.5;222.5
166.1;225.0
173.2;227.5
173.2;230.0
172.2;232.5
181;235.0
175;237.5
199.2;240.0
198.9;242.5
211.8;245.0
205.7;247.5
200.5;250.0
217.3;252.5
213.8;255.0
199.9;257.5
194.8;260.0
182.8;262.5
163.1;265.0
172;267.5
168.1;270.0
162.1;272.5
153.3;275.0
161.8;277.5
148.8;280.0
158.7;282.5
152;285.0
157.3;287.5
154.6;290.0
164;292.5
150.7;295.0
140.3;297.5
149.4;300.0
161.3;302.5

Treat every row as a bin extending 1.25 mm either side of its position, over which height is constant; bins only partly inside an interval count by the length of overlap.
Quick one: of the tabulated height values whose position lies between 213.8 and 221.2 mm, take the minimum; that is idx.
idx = 124.5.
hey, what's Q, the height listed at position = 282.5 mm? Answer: 158.7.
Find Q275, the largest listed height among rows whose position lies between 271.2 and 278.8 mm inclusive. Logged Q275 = 162.1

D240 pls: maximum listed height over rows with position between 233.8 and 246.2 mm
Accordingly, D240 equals 211.8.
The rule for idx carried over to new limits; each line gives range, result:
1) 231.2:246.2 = 172.2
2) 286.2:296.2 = 150.7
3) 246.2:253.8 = 200.5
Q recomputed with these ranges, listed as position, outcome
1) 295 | 150.7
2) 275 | 153.3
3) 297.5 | 140.3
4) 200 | 172.1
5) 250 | 200.5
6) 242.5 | 198.9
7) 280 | 148.8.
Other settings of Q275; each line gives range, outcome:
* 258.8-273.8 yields 194.8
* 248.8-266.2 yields 217.3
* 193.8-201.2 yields 181.3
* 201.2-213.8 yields 180.9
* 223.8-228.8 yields 173.2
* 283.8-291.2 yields 157.3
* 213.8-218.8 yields 147.3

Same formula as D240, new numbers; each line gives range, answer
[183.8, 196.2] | 161.5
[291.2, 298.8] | 164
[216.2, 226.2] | 166.1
